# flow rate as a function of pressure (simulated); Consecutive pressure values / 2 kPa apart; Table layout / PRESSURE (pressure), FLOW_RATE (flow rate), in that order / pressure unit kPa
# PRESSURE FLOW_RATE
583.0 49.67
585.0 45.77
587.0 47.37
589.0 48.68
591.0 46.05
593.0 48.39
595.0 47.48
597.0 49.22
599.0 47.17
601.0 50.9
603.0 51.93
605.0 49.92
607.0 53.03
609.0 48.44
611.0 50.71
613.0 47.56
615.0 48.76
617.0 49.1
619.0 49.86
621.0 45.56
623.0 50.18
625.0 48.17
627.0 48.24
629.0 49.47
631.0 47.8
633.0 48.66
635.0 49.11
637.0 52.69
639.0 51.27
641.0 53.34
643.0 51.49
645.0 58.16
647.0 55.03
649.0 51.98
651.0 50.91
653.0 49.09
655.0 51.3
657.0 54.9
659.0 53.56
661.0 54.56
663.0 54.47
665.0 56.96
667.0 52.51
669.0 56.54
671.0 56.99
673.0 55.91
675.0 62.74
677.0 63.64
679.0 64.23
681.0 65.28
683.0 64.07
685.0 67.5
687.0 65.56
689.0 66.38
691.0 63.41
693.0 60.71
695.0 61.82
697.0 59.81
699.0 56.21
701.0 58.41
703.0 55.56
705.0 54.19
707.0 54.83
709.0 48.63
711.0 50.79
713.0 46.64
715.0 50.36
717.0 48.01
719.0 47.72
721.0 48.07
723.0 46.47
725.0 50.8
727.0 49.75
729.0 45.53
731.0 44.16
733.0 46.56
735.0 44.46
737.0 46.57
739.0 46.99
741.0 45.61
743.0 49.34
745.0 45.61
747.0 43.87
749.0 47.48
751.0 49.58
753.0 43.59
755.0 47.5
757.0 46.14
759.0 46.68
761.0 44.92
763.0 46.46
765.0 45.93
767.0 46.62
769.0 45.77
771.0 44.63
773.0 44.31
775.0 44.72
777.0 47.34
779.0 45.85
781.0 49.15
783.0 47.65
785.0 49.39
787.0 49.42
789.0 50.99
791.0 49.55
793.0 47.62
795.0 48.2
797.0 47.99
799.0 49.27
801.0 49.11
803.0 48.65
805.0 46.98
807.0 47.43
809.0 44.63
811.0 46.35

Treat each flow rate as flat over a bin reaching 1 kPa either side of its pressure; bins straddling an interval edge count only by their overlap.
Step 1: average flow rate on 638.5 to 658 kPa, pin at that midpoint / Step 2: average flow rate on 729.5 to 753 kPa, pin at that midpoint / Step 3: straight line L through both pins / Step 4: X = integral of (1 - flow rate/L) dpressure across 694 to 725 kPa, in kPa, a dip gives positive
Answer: -2.5 kPa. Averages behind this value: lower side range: 52.8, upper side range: 46.2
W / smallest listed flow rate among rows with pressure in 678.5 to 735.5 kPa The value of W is 44.16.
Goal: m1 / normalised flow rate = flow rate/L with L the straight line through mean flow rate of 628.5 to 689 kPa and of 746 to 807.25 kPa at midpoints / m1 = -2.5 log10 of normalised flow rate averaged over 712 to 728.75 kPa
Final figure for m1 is 0.065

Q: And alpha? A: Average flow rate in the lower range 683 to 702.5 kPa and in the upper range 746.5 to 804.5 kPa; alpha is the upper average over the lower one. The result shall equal 0.76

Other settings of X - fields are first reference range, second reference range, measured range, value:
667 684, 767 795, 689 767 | 6.2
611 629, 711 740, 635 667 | -3.2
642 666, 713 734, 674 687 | -3.4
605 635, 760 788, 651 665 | -1.4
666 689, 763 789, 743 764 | 1.6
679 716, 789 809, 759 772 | 1.5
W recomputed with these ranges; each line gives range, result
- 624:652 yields 47.8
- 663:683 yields 52.51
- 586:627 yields 45.56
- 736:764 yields 43.59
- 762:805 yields 44.31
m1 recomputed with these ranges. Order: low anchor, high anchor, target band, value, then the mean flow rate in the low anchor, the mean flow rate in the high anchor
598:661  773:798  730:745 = 0.060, 50.7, 48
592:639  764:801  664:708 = -0.233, 49.3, 47.5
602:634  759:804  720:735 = 0.020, 49.2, 47.4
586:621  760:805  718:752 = 0.020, 49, 47.4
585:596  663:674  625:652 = 0.026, 47.4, 55.7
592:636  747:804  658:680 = -0.185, 49.1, 47.2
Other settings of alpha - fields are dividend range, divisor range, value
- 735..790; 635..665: 0.88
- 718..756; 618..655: 0.92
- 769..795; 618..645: 0.95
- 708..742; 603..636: 0.97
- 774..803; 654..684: 0.84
